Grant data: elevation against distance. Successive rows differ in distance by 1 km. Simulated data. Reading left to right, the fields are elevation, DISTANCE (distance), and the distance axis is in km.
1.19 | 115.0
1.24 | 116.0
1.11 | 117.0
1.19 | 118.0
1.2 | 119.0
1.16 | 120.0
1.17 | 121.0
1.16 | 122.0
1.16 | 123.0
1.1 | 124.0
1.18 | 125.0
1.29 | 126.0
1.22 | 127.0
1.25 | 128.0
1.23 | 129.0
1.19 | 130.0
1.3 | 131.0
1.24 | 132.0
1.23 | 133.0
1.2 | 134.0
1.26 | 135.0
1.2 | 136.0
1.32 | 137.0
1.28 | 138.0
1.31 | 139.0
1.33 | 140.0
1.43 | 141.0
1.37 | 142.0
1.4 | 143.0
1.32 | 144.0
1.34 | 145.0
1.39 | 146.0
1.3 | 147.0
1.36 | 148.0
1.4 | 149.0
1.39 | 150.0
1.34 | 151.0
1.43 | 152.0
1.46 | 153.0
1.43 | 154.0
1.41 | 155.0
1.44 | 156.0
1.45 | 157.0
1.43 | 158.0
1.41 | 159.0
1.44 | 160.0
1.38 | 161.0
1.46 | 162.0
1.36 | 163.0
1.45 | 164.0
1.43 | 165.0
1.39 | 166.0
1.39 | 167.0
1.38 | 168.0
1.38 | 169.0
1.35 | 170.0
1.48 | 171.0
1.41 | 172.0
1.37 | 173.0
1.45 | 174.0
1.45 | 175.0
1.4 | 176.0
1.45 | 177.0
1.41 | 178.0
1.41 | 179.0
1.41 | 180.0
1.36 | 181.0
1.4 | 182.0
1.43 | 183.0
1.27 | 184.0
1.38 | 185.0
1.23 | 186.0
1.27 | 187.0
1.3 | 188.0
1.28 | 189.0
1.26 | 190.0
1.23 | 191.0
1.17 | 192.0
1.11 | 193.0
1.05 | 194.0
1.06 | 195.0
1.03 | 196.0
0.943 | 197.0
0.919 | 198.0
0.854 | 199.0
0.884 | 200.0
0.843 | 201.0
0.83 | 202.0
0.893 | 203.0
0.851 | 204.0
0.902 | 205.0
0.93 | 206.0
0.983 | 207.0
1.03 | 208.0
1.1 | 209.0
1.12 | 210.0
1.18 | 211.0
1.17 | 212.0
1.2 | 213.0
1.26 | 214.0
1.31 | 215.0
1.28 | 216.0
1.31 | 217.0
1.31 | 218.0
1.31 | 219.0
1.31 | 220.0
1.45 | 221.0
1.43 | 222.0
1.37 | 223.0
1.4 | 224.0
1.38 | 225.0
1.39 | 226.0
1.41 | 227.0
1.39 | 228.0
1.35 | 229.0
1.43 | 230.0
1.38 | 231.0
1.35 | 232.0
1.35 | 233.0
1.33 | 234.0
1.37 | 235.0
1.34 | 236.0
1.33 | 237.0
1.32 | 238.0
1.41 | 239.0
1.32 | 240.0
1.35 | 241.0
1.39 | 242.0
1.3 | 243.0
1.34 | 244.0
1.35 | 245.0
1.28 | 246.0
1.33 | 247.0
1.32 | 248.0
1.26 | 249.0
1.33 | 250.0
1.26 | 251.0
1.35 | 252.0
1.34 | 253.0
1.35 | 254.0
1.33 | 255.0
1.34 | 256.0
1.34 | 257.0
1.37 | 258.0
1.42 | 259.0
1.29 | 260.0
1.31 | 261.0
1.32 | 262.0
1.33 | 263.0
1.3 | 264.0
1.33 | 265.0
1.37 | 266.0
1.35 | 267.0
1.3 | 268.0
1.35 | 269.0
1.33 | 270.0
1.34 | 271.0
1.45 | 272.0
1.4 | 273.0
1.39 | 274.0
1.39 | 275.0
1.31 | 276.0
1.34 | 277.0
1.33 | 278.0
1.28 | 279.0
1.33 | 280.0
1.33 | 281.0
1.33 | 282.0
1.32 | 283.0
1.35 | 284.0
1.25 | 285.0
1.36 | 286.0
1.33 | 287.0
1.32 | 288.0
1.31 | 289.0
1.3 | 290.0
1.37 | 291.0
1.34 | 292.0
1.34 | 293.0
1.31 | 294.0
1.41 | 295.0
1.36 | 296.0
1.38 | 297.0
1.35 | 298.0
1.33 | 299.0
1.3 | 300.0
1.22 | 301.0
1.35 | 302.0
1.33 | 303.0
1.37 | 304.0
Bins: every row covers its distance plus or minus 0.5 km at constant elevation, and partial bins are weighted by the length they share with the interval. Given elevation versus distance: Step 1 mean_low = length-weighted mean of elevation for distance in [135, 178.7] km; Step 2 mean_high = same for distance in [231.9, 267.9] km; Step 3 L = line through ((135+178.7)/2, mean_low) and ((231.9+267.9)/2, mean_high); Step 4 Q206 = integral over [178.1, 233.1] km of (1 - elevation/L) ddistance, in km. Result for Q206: 6.1 km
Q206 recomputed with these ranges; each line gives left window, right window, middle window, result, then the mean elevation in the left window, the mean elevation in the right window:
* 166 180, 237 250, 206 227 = 1.54 km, 1.41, 1.33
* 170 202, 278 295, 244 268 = -0.55 km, 1.24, 1.33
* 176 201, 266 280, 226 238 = -0.78 km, 1.21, 1.35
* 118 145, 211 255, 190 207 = 4.28 km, 1.25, 1.34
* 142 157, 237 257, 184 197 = 1.65 km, 1.39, 1.33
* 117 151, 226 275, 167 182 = -1.30 km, 1.27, 1.35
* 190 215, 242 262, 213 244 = -4.32 km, 1.03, 1.33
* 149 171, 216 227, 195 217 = 5.50 km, 1.41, 1.36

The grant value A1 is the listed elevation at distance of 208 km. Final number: 1.03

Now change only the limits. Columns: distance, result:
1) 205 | 0.902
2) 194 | 1.05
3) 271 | 1.34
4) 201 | 0.843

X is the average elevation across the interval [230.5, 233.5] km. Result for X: 1.36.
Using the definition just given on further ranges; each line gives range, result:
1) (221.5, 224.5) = 1.4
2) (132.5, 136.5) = 1.22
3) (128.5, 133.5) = 1.24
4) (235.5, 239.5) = 1.35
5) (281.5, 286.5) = 1.32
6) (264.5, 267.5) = 1.35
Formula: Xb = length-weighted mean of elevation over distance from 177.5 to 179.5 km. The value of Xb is 1.41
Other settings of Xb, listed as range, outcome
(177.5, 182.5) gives 1.4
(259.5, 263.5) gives 1.31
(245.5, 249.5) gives 1.3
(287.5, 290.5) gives 1.31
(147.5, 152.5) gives 1.38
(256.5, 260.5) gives 1.35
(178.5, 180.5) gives 1.41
